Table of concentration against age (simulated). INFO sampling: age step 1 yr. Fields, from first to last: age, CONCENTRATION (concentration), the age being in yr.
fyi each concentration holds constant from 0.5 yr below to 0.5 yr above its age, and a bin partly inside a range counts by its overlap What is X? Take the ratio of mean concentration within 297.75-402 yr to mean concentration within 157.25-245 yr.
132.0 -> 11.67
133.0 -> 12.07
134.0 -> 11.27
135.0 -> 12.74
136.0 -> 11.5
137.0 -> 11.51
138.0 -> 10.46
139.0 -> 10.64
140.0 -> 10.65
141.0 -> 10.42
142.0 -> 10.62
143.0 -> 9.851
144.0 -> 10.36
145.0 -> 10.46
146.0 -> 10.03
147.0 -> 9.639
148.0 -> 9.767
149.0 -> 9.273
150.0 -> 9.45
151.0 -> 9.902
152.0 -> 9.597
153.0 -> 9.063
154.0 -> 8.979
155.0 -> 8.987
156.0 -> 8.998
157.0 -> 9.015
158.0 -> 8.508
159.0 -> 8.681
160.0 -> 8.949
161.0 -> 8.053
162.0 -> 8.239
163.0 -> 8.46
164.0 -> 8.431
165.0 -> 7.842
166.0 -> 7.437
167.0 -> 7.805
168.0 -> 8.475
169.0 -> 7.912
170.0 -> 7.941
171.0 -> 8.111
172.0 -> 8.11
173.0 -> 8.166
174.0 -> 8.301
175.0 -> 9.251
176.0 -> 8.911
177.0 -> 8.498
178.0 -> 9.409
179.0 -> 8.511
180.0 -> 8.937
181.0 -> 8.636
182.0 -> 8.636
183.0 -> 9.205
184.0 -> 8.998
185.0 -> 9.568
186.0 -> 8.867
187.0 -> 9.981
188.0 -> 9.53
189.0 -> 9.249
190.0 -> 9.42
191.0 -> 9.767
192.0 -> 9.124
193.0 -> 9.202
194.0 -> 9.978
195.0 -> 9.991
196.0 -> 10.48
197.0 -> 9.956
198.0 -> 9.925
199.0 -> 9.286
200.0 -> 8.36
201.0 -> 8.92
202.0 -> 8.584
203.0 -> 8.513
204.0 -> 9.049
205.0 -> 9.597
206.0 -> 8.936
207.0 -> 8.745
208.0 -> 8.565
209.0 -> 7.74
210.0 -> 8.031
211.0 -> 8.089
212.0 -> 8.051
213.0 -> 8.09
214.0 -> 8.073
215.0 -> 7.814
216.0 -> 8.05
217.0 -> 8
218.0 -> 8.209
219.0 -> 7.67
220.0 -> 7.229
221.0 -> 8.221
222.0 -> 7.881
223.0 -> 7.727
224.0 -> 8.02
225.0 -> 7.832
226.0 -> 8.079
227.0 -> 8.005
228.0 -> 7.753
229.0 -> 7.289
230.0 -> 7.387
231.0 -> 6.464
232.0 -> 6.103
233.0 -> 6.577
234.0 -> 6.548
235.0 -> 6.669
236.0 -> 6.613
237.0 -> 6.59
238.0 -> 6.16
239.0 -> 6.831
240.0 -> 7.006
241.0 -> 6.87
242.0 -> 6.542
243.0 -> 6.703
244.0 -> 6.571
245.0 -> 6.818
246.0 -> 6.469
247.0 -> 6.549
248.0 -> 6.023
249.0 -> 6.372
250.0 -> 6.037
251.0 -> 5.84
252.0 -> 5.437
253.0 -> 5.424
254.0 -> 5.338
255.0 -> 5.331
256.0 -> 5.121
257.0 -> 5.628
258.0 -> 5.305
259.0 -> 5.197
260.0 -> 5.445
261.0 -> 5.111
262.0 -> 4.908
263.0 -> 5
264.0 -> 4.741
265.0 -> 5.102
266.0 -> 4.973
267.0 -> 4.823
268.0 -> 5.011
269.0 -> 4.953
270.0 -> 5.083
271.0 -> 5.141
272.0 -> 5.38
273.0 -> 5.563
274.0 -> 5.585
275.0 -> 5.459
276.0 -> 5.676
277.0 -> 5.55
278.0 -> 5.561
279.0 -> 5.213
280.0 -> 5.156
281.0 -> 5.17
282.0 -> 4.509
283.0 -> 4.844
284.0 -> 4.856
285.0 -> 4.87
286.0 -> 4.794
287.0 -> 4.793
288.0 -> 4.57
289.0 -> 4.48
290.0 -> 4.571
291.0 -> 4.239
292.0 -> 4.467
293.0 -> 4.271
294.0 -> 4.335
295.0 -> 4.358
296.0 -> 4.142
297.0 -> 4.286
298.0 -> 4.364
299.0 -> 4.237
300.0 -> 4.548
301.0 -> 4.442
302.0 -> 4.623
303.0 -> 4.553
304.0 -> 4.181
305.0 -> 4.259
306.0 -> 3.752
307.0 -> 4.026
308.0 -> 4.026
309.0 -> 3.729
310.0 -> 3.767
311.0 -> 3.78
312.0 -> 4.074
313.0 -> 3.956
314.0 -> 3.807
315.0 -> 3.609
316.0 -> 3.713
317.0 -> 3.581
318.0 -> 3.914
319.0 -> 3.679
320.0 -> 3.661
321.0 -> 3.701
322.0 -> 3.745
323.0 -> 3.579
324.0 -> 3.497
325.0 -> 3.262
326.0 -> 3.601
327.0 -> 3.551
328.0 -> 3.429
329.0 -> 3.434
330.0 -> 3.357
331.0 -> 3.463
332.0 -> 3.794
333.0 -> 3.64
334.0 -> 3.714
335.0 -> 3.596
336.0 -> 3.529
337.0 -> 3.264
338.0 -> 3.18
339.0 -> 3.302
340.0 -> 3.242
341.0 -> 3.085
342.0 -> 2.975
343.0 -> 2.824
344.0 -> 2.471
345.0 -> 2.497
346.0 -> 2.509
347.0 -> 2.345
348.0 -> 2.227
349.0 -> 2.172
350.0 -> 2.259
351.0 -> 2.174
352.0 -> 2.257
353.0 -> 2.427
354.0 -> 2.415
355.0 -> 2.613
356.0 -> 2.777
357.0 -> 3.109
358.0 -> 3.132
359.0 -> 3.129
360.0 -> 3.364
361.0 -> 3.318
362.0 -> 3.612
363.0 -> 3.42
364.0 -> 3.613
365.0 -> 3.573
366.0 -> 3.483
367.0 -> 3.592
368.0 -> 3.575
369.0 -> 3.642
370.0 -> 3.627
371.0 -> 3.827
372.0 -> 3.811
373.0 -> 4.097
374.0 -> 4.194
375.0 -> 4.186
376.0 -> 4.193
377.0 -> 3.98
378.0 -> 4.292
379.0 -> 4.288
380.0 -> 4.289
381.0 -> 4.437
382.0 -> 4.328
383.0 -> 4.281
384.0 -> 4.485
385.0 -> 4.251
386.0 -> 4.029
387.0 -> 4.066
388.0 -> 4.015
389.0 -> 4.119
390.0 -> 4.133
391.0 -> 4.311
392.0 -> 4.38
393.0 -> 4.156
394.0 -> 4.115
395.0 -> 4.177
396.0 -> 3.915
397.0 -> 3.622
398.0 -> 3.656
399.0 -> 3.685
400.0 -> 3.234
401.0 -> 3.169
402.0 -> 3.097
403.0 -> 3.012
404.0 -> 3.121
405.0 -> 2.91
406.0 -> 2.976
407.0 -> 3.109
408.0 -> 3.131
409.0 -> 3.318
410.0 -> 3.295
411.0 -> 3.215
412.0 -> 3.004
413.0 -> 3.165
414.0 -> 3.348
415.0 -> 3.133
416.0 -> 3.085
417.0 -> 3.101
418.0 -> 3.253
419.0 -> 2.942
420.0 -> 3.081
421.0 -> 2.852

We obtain 0.44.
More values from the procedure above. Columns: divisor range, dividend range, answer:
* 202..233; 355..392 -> 0.48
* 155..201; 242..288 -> 0.61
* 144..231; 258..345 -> 0.49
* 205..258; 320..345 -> 0.48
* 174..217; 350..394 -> 0.41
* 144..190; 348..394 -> 0.41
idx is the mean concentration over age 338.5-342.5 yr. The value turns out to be 3.15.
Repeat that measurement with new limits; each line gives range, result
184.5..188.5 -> 9.49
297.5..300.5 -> 4.38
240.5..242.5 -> 6.71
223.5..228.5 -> 7.94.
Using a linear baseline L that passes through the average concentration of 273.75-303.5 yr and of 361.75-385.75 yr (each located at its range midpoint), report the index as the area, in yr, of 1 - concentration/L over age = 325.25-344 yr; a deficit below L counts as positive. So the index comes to 4.18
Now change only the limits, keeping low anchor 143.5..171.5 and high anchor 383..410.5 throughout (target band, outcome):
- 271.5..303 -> 6.6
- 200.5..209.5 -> -1.0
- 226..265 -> 4.5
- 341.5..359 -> 8.0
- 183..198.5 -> -2.7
